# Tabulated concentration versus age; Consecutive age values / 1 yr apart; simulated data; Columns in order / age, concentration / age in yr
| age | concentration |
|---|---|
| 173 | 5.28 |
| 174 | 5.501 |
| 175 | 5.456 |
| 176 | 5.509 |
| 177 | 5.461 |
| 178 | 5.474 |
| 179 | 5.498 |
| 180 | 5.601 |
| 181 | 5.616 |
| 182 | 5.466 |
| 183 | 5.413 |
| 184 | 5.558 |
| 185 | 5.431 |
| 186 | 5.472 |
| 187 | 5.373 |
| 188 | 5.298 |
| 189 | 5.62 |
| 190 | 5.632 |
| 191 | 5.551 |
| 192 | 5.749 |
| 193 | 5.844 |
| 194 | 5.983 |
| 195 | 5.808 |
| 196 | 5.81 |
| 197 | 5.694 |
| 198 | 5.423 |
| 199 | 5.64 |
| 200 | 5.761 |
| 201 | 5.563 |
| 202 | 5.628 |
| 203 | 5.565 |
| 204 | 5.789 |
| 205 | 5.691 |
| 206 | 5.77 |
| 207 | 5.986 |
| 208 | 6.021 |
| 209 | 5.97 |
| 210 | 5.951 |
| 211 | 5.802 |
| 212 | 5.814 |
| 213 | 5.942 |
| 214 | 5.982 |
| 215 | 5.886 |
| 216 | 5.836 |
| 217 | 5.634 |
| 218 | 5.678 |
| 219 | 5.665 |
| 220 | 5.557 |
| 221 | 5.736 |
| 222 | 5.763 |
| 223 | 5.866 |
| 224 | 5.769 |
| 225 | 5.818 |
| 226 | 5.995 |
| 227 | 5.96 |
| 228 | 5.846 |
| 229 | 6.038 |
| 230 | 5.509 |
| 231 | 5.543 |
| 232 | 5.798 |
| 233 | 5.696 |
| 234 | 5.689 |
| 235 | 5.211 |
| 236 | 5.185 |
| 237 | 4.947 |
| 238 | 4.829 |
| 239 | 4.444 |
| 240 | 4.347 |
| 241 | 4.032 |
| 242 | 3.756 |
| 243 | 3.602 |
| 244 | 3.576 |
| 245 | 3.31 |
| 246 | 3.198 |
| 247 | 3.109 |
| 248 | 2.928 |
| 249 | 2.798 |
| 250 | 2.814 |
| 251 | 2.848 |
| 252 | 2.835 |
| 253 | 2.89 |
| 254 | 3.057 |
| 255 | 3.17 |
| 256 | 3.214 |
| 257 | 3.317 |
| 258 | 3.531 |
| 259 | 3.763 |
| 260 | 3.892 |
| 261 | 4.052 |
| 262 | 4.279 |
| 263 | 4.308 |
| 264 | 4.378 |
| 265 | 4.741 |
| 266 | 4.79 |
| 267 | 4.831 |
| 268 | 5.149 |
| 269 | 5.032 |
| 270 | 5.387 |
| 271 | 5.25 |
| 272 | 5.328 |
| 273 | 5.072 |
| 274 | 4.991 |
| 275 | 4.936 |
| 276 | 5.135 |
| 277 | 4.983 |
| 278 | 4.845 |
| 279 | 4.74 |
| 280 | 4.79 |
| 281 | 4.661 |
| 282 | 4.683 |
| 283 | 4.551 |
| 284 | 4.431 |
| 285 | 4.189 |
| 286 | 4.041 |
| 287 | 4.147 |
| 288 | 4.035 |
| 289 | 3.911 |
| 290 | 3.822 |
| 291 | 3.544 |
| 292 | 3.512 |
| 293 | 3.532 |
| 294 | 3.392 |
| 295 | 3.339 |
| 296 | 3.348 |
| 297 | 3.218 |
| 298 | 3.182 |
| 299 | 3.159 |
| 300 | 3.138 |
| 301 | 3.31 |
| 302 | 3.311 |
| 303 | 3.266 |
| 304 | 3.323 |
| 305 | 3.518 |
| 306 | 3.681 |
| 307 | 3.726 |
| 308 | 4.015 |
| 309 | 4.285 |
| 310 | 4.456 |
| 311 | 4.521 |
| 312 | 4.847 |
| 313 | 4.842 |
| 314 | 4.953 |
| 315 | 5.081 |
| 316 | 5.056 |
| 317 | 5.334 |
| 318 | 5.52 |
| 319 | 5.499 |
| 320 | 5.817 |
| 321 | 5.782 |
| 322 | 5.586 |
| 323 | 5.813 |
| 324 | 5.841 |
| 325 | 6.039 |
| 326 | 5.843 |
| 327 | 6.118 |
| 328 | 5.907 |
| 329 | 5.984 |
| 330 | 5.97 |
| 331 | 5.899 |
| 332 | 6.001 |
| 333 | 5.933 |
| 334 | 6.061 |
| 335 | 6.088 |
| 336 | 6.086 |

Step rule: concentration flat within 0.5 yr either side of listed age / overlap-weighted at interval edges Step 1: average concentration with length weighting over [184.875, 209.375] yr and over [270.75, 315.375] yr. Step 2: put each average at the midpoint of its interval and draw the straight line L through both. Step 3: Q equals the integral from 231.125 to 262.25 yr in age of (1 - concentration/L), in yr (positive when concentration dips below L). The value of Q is 6.5 yr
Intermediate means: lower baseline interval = 5.69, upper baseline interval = 4.15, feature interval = 3.89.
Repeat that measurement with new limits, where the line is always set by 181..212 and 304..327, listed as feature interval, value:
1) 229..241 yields 0.6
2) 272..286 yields 1.2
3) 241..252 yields 4.4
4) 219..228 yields -0.5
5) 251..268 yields 4.7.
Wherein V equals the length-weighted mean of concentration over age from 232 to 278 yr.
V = 4.22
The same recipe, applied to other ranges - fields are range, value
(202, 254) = 5.01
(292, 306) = 3.33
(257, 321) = 4.33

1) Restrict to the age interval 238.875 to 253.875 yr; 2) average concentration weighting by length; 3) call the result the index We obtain 3.33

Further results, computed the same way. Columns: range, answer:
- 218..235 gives 5.75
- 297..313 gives 3.74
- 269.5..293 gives 4.54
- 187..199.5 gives 5.66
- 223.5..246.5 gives 4.96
